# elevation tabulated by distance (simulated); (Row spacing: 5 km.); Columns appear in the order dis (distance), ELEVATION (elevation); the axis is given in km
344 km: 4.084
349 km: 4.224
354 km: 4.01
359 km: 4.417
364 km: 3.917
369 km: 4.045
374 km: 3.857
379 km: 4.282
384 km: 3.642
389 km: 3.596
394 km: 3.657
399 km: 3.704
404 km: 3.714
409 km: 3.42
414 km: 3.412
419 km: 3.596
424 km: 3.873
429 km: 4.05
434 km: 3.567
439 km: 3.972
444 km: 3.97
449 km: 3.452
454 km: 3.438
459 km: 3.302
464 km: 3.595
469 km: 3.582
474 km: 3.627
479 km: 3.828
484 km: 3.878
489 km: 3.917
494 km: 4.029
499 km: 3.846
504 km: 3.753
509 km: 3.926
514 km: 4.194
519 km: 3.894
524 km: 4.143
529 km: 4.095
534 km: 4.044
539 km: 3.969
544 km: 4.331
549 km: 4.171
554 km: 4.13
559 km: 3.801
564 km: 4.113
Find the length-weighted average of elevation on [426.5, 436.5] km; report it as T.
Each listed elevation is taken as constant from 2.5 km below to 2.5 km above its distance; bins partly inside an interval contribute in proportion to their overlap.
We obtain 3.81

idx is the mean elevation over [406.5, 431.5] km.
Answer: 3.67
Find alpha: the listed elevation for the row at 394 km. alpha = 3.657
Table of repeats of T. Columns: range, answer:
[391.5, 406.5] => 3.69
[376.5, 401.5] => 3.78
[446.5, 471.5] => 3.47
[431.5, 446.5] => 3.84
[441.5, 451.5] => 3.71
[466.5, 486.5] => 3.73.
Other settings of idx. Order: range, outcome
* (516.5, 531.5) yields 4.04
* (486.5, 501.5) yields 3.93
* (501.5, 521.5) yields 3.94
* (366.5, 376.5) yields 3.95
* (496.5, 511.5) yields 3.84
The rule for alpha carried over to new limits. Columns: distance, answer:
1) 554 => 4.13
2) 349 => 4.224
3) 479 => 3.828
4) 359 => 4.417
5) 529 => 4.095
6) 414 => 3.412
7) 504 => 3.753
